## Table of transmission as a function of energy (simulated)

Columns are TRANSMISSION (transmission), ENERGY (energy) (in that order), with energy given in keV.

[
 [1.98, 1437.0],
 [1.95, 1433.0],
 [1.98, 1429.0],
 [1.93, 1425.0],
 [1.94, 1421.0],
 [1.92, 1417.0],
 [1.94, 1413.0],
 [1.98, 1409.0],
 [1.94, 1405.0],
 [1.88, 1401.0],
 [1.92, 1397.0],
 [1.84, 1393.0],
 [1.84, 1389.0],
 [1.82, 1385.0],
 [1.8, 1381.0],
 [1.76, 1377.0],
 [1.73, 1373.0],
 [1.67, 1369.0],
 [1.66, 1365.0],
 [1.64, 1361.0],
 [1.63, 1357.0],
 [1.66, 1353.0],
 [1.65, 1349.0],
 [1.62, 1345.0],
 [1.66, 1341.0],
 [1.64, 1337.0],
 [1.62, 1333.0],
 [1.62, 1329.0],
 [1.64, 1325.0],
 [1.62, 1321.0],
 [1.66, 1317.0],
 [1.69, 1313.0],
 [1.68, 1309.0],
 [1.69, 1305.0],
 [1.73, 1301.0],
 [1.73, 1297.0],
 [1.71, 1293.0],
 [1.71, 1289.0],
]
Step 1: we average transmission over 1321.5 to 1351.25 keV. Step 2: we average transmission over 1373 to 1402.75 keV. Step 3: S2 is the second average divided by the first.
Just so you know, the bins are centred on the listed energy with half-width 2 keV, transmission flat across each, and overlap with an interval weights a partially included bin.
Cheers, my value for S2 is 1.12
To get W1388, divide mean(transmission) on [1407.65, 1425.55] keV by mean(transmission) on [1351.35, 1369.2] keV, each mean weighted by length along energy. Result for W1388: 1.18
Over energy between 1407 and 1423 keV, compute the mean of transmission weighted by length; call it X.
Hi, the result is 1.94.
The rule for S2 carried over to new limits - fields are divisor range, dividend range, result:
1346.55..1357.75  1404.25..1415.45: 1.19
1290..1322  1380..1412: 1.11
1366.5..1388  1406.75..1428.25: 1.11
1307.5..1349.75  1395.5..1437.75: 1.18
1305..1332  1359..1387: 1.04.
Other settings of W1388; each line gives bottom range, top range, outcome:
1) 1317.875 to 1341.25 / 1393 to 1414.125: 1.18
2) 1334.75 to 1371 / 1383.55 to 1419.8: 1.15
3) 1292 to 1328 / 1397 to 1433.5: 1.15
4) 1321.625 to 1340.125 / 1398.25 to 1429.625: 1.19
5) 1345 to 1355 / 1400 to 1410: 1.17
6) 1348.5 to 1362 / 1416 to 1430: 1.18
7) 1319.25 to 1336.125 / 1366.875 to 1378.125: 1.06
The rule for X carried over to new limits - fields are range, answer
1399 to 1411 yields 1.93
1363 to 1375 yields 1.69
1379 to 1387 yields 1.81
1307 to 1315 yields 1.69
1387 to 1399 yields 1.87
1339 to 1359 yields 1.64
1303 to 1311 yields 1.69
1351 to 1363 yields 1.64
